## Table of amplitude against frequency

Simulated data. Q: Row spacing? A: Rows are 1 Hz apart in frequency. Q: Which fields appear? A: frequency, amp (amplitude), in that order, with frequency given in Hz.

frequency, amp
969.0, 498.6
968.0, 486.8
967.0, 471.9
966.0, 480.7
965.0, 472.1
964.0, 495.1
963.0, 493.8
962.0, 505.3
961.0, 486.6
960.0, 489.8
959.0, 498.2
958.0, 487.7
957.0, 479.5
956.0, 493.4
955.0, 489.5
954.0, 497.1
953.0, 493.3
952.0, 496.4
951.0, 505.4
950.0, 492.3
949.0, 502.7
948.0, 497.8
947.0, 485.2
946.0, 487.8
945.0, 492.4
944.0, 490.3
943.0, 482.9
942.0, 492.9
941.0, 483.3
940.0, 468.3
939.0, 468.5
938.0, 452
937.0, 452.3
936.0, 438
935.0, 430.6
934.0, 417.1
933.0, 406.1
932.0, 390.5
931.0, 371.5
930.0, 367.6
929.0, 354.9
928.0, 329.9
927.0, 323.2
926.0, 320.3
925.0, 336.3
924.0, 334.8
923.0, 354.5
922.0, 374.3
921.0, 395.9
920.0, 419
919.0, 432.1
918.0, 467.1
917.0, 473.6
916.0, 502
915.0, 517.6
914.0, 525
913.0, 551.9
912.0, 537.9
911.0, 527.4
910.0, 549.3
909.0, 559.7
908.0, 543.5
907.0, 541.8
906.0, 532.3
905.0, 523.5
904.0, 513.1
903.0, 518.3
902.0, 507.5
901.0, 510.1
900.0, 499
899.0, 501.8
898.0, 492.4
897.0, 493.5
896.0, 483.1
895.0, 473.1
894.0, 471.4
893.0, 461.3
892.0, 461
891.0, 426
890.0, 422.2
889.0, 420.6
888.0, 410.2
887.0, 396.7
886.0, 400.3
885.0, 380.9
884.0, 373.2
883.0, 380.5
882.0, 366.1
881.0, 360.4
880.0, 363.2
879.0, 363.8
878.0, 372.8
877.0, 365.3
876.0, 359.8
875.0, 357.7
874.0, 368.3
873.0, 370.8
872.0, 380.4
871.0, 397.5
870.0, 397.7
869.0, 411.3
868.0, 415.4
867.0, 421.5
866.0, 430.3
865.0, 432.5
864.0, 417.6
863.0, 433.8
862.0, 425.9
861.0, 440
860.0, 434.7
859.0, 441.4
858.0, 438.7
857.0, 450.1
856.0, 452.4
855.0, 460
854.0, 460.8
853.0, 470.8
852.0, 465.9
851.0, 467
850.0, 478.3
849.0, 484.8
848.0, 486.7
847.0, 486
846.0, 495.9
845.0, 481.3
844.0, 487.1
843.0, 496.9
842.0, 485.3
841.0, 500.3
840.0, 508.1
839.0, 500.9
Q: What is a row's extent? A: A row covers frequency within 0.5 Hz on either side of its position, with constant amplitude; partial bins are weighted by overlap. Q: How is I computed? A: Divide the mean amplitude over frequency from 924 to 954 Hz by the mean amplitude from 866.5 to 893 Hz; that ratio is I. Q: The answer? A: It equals 1.12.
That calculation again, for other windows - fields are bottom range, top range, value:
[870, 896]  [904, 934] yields 1.12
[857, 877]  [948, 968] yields 1.20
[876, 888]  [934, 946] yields 1.24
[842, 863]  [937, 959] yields 1.05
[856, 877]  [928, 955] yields 1.11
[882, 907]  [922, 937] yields 0.81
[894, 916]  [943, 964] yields 0.95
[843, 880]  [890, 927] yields 1.10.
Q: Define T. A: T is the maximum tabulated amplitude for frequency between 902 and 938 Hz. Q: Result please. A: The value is 559.7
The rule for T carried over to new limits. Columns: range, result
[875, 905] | 523.5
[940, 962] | 505.4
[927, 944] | 492.9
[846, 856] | 495.9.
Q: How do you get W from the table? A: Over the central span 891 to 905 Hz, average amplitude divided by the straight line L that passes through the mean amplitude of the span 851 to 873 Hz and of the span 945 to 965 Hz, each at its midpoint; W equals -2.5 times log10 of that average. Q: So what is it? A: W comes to -0.079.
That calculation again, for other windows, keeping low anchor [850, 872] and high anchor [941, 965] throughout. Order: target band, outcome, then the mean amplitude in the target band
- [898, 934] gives 0.03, 455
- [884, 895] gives 0.07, 425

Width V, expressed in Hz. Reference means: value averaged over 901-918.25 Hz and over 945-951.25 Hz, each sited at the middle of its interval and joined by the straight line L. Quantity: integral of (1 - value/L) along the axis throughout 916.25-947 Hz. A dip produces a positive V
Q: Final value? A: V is 5.3 Hz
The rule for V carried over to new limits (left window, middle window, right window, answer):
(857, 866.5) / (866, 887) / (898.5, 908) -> 3.7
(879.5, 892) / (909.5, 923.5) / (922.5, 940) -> -3.0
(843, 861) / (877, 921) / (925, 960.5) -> -0.5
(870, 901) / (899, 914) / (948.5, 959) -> -3.1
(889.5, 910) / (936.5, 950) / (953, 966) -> 0.3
